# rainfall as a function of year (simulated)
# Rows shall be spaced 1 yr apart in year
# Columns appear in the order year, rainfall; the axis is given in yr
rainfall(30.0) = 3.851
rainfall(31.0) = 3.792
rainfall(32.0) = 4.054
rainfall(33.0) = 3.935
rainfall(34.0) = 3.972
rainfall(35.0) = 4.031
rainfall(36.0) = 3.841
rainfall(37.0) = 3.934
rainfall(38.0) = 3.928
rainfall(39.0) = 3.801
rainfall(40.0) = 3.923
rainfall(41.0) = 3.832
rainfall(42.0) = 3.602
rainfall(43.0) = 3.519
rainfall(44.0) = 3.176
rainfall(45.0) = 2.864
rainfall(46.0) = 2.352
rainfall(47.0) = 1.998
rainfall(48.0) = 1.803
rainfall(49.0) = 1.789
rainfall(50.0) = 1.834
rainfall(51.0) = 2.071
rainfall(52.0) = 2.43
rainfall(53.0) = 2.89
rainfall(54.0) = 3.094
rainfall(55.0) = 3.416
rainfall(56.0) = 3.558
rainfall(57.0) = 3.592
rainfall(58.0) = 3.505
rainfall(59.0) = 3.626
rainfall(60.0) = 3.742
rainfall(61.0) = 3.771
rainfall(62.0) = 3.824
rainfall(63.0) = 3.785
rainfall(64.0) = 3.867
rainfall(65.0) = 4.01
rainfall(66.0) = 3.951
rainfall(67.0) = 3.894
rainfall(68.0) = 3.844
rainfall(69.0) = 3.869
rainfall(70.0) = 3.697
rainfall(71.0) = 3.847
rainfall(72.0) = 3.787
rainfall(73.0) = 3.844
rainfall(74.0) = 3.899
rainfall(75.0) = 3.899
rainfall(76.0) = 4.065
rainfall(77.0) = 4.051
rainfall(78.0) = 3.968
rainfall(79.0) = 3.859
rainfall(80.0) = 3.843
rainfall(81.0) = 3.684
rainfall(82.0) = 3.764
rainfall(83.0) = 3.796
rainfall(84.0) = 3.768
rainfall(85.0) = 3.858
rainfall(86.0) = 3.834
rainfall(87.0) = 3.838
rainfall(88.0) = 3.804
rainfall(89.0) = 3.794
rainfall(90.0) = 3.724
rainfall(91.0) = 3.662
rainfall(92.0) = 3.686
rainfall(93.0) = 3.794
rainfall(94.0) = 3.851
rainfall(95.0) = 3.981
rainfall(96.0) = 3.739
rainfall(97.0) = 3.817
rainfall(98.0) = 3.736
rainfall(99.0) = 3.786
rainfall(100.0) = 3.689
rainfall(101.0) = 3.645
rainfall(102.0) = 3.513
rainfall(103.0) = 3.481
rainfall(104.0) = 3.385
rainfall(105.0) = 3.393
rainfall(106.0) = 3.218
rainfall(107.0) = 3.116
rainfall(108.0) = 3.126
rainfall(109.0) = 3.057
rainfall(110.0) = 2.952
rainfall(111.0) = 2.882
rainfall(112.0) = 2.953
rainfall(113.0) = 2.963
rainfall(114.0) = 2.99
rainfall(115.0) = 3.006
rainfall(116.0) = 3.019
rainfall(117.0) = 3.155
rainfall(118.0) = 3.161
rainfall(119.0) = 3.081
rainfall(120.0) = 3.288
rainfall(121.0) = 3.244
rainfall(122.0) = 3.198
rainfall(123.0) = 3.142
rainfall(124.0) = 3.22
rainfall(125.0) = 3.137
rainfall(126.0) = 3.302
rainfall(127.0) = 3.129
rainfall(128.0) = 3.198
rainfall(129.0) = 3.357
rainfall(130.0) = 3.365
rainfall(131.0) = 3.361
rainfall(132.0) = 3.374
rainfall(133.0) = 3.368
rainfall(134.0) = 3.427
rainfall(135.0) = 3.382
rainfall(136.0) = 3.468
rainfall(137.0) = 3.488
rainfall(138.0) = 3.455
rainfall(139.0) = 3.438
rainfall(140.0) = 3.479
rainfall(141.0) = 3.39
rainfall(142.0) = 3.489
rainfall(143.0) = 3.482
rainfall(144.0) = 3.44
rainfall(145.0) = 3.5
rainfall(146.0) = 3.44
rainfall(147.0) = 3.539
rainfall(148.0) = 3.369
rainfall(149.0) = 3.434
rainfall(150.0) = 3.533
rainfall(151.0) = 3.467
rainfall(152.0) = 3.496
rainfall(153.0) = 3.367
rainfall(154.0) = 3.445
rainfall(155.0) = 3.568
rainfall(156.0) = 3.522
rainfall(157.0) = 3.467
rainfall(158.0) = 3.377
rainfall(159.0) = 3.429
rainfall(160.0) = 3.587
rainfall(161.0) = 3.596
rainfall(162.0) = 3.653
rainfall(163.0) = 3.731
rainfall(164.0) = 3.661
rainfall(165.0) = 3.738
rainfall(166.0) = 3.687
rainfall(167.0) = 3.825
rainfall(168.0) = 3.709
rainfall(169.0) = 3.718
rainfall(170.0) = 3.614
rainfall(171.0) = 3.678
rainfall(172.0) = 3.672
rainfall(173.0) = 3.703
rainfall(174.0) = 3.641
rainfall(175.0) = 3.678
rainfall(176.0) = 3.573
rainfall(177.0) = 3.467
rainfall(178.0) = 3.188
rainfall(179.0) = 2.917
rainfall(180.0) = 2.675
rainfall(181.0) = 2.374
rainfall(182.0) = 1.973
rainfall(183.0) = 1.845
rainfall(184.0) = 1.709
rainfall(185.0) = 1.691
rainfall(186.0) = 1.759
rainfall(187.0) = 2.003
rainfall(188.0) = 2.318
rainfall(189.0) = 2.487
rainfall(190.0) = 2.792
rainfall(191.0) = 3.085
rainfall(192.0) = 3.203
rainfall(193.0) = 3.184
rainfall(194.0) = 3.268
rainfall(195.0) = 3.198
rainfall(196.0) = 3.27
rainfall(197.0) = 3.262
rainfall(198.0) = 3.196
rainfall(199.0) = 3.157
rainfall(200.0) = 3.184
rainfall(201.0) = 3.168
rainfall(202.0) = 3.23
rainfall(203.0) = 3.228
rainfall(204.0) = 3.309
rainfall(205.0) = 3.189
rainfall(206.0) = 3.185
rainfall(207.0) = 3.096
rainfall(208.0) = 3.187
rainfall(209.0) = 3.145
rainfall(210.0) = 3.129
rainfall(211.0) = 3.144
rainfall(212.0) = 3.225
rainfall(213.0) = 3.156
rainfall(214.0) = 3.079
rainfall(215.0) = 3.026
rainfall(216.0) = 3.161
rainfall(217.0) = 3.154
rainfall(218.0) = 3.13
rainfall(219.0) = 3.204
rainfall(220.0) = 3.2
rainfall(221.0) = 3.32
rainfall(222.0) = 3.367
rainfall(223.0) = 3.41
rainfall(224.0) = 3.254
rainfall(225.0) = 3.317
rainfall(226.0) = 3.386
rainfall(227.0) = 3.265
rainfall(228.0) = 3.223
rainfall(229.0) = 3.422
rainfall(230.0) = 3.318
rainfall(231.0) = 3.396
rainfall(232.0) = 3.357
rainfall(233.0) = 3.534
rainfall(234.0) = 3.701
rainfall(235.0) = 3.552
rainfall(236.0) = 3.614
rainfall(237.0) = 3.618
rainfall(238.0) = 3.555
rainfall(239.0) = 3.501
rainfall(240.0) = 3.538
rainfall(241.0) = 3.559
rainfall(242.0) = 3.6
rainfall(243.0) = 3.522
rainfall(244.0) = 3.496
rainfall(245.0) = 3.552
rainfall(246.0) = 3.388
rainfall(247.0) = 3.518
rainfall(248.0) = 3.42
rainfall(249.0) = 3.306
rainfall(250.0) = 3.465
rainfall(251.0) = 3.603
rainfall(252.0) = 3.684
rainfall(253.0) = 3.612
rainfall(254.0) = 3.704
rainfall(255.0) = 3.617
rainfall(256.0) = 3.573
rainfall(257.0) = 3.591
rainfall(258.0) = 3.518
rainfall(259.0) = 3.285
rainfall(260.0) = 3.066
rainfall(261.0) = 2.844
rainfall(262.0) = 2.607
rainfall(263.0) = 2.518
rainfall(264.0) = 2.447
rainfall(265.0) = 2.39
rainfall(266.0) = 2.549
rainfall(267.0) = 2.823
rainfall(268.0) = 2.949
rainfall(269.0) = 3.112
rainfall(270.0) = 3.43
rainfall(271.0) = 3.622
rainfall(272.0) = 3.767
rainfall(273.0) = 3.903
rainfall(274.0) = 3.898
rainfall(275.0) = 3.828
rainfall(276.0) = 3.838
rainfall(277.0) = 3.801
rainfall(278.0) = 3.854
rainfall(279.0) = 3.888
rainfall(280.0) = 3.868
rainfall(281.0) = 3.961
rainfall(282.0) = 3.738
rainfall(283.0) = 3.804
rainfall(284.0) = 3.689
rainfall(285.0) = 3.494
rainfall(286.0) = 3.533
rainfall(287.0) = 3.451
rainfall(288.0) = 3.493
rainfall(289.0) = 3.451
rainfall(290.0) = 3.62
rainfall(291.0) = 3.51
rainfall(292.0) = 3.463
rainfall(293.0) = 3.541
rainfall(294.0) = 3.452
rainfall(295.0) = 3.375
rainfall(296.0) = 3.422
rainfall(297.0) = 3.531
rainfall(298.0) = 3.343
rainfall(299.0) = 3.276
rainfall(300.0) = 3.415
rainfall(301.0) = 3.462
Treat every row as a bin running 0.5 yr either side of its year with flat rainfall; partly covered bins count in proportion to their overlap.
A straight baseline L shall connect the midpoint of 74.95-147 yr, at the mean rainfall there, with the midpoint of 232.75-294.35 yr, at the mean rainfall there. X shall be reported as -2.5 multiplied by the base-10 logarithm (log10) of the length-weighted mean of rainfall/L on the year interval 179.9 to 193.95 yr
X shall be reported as 0.41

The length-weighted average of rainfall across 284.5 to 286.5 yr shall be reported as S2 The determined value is 3.51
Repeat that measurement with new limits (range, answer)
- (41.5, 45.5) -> 3.29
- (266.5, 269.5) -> 2.96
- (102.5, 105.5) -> 3.42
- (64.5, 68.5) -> 3.92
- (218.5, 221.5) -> 3.24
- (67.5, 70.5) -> 3.8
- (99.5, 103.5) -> 3.58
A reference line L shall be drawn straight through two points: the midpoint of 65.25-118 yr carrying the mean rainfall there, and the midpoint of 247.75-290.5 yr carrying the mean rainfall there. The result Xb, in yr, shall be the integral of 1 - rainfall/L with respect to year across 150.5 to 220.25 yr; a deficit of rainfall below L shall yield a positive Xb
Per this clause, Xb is 6.8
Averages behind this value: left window 3.61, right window 3.43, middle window 3.17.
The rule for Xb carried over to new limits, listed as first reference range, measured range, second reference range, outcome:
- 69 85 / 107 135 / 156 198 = 2.9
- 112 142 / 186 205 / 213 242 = 1.9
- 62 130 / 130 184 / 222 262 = 1.7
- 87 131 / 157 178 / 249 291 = -1.4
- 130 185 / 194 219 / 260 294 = 1.5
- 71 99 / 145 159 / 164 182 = 0.2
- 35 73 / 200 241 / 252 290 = 1.3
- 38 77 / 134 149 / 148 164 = 0.2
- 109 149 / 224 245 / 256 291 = -0.6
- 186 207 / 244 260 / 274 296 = -0.4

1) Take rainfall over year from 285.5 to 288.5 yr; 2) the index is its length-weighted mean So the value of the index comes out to 3.49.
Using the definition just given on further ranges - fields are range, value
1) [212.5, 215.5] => 3.09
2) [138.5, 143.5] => 3.46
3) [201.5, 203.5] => 3.23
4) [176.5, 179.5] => 3.19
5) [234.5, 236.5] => 3.58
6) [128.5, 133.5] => 3.36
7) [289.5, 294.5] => 3.52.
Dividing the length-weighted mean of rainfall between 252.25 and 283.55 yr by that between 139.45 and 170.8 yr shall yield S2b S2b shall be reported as 0.96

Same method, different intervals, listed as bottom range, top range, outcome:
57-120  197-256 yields 0.93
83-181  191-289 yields 0.97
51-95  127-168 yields 0.94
